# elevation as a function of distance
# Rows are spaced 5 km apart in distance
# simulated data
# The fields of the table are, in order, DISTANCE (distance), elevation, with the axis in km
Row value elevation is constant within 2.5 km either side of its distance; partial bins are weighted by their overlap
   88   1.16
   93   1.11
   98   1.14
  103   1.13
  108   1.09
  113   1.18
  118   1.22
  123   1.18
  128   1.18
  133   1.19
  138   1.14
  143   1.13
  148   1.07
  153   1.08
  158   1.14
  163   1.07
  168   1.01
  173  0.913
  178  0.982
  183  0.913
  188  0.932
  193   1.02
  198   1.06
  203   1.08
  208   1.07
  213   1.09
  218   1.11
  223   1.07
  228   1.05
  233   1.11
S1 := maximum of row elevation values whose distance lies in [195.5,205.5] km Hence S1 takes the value 1.08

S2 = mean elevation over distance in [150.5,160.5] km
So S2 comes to 1.11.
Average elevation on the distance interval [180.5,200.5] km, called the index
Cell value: 0.981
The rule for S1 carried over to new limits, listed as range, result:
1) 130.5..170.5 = 1.19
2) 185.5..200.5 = 1.06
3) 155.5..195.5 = 1.14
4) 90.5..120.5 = 1.22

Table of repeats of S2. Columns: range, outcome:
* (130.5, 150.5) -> 1.13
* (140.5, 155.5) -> 1.09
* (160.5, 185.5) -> 0.978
